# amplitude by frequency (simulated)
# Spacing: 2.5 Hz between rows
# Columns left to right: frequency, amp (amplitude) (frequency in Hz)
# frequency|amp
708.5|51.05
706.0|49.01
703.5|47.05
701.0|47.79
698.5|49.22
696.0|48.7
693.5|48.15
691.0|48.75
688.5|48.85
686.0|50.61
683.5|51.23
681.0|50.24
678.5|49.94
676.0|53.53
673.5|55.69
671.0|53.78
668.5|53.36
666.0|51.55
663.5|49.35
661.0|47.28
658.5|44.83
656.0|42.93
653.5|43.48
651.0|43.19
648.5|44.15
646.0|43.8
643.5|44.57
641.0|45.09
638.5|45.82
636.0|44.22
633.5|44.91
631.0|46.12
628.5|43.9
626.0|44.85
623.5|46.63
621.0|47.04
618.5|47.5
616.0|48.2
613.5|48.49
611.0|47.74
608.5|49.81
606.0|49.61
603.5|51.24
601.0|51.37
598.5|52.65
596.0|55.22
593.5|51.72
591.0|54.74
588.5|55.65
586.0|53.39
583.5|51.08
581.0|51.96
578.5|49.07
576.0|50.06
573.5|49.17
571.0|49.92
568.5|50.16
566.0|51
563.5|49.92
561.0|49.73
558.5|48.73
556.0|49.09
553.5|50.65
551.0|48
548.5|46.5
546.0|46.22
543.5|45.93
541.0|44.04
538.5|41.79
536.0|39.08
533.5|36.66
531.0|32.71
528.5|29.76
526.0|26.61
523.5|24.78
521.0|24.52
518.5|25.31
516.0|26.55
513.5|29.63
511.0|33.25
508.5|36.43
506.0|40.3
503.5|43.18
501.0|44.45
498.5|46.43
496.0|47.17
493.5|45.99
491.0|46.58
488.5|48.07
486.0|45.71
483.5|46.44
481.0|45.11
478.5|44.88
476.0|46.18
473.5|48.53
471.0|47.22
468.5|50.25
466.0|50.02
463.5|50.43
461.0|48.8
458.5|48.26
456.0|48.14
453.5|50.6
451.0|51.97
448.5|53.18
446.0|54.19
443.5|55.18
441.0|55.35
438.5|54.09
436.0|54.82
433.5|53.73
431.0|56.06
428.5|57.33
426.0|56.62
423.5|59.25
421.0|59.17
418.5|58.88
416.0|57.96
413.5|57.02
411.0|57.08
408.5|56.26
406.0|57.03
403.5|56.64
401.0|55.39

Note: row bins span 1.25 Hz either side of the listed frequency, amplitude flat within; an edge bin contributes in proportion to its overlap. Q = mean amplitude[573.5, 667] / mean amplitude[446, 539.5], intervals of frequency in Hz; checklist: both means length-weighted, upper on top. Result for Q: 1.1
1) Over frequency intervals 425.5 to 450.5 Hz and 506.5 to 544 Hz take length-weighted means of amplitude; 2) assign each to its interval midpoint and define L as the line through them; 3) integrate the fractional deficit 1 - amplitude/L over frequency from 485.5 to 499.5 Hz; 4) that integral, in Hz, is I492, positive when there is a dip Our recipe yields -1.9 Hz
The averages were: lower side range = 54.9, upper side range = 33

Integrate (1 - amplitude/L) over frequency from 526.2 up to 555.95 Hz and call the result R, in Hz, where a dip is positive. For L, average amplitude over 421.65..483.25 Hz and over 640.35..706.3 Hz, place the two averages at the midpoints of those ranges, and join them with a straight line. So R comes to 5.1 Hz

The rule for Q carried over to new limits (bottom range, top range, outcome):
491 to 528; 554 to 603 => 1.44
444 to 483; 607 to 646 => 0.94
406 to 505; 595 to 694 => 0.94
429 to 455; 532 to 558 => 0.83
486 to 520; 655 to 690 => 1.27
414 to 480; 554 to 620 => 0.96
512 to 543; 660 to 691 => 1.59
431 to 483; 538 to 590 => 0.97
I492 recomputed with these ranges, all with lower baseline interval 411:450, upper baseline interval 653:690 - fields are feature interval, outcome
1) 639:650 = 1.33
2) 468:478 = 1.35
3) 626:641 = 1.74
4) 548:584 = 2.01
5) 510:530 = 9.77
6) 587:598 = -0.47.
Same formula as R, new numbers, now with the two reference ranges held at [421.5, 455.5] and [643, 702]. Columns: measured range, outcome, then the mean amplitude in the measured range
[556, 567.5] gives 0.4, 49.8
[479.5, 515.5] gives 7.3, 42.4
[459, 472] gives 1.1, 49.3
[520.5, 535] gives 6.3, 29.6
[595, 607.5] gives -0.4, 51.9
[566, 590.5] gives -0.1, 51.3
